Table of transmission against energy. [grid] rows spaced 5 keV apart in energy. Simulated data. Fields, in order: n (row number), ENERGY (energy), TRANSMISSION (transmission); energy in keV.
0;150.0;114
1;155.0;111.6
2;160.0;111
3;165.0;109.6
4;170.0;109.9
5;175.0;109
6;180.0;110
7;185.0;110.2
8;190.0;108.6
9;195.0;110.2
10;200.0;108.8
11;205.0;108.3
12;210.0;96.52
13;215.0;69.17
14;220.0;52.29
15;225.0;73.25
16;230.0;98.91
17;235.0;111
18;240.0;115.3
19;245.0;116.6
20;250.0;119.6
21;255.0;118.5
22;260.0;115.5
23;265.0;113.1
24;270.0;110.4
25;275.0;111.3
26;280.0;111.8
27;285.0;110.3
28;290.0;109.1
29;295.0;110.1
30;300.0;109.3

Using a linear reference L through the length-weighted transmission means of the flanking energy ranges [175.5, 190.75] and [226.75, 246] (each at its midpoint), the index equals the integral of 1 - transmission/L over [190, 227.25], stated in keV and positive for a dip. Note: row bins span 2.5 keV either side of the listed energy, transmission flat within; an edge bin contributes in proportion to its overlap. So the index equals 6.6 keV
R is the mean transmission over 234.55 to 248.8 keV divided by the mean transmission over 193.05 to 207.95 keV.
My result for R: 1.1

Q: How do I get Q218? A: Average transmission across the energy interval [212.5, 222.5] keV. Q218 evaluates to 60.7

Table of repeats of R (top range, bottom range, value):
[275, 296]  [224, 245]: 1.07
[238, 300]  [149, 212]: 1.04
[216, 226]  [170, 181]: 0.57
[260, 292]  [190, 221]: 1.18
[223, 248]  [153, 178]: 0.94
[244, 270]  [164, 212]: 1.07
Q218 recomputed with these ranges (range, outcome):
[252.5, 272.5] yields 114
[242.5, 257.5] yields 118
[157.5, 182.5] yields 110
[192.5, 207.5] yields 109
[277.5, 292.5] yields 110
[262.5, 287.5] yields 111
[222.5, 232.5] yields 86.1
